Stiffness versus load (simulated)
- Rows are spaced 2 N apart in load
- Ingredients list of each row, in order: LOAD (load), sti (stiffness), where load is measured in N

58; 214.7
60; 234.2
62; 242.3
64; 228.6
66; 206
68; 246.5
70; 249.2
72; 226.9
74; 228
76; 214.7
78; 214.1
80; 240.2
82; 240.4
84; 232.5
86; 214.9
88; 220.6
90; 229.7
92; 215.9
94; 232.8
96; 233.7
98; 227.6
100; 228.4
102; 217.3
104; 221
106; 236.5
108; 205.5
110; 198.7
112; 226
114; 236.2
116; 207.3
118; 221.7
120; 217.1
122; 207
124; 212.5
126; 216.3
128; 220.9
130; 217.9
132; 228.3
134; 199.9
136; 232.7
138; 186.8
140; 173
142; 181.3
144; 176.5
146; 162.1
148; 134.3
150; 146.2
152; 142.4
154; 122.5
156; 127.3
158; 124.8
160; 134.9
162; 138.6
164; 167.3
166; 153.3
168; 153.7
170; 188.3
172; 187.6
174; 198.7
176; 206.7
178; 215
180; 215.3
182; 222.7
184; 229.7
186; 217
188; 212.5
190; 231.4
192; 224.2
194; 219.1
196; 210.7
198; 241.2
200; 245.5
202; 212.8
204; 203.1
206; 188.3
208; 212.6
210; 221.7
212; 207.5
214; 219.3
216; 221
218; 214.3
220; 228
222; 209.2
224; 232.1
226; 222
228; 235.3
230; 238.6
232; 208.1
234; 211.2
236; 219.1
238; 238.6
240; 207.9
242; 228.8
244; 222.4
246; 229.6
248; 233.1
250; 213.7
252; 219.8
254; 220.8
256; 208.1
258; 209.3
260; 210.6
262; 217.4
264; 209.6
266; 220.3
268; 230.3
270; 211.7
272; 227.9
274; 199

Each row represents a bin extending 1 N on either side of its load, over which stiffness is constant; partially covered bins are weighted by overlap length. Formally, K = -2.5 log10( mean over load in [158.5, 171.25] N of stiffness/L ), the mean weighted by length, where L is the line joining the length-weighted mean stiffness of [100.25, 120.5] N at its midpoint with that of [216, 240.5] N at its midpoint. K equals 0.38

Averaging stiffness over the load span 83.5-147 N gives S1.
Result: 214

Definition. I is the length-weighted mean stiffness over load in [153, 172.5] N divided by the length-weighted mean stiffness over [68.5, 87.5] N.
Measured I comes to 0.6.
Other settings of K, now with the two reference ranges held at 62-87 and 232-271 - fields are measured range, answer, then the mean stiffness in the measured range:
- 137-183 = 0.31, 168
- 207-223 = 0.02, 217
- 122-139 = 0.06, 214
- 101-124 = 0.05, 217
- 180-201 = -0.01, 225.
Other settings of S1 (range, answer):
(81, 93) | 226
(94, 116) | 223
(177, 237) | 220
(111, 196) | 192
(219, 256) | 223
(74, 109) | 225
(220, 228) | 224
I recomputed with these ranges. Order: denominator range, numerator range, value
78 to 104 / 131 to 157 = 0.75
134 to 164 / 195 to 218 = 1.37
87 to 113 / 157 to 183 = 0.80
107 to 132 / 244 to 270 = 1.01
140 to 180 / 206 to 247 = 1.35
